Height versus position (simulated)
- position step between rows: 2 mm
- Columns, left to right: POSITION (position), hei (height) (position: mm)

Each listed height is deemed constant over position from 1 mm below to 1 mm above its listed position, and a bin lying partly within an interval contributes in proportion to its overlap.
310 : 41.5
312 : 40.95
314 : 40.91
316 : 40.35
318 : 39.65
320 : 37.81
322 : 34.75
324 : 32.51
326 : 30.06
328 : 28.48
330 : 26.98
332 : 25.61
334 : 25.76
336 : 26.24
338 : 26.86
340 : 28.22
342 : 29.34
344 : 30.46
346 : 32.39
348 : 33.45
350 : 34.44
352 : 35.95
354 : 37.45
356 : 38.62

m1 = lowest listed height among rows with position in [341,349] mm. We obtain 29.34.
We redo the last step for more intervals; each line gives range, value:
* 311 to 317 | 40.35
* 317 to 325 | 32.51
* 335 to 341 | 26.24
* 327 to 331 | 26.98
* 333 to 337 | 25.76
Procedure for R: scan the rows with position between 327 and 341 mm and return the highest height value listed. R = 28.48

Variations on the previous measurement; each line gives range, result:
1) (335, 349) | 33.45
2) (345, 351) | 34.44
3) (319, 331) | 37.81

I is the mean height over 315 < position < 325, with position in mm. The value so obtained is 37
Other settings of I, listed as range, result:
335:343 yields 27.7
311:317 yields 40.7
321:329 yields 31.4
